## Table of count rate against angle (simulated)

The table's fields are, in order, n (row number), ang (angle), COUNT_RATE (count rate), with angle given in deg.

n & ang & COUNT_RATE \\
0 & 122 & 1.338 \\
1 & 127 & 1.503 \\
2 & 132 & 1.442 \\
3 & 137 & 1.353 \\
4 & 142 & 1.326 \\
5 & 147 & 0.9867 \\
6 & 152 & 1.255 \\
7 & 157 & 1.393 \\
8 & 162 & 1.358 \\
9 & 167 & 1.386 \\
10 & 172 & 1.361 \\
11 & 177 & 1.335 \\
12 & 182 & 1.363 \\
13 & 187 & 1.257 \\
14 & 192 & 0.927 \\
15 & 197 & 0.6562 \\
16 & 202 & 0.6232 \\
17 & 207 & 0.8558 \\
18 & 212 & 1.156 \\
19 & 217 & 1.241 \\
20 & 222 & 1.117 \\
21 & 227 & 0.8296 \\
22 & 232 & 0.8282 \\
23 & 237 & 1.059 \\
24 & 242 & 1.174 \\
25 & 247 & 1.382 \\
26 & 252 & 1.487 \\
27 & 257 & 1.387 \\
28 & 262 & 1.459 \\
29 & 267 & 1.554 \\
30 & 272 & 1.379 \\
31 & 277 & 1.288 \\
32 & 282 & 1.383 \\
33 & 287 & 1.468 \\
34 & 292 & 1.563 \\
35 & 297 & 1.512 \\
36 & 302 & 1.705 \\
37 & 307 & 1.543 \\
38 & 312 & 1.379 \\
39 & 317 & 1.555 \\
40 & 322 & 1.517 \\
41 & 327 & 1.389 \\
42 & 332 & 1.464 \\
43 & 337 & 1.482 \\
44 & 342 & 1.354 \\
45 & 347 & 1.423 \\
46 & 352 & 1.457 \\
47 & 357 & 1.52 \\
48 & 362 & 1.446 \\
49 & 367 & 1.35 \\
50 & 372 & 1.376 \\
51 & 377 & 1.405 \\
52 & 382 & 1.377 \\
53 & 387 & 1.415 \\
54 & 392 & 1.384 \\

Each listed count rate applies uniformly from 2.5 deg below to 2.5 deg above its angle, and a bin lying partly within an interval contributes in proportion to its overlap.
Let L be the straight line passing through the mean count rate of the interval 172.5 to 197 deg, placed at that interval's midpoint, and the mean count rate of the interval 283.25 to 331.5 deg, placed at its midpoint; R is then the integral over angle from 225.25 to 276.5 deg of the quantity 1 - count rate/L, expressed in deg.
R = 3.73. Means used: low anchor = 1.17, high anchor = 1.51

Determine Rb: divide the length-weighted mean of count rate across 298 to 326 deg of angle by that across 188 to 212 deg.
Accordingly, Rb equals 1.83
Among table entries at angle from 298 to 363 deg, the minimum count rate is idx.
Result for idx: 1.354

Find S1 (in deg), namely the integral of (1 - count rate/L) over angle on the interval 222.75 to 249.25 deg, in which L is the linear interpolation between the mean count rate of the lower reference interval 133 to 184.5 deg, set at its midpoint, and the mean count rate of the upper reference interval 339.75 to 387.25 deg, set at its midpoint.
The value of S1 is 5.8 deg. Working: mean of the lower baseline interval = 1.32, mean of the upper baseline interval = 1.41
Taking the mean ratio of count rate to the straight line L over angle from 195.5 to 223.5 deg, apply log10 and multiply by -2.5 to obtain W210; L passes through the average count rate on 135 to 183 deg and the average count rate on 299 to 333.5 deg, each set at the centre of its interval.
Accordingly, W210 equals 0.41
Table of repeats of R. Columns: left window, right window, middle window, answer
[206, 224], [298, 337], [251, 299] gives -3.77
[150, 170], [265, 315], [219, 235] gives 5.39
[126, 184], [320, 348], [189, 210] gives 8.85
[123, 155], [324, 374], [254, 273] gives -0.96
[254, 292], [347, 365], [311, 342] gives -0.19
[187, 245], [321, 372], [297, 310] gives -3.18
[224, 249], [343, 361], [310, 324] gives -1.61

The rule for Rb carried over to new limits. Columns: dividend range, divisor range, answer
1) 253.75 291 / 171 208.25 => 1.37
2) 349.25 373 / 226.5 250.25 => 1.32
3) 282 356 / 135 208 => 1.27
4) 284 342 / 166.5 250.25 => 1.38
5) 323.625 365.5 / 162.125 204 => 1.27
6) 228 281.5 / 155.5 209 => 1.14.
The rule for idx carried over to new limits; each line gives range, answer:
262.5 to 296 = 1.288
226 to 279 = 0.8282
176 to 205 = 0.6232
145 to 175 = 0.9867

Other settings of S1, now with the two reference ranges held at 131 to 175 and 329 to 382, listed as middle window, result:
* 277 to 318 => -3.1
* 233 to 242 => 2.0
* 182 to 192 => 1.0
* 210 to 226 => 2.5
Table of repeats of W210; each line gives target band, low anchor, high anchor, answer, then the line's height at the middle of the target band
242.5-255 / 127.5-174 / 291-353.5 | 0.021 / 1.42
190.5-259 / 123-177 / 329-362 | 0.297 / 1.38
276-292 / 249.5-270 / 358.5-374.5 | 0.027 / 1.45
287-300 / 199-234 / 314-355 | -0.196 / 1.28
